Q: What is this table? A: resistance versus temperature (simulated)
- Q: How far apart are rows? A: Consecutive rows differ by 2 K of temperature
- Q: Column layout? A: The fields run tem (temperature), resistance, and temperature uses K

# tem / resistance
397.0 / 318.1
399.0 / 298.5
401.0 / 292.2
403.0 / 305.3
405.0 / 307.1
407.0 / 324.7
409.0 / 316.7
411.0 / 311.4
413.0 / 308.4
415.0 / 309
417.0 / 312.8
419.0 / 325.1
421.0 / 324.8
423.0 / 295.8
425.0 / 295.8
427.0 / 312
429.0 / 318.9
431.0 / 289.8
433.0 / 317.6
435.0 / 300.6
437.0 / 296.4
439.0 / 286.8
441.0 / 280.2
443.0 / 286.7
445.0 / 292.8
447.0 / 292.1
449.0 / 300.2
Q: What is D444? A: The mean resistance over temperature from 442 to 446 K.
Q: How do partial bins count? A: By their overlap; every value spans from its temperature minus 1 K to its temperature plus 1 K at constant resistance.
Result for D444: 290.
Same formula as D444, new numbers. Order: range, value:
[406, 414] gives 315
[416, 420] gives 319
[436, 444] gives 288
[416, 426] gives 311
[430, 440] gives 298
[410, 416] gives 310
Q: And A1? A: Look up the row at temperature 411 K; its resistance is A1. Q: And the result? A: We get 311.4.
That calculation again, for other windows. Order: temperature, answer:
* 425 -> 295.8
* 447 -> 292.1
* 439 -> 286.8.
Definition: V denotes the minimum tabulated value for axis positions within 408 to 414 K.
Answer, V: 308.4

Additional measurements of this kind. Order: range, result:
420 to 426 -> 295.8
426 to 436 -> 289.8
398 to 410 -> 292.2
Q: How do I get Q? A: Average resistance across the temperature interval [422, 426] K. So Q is 296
